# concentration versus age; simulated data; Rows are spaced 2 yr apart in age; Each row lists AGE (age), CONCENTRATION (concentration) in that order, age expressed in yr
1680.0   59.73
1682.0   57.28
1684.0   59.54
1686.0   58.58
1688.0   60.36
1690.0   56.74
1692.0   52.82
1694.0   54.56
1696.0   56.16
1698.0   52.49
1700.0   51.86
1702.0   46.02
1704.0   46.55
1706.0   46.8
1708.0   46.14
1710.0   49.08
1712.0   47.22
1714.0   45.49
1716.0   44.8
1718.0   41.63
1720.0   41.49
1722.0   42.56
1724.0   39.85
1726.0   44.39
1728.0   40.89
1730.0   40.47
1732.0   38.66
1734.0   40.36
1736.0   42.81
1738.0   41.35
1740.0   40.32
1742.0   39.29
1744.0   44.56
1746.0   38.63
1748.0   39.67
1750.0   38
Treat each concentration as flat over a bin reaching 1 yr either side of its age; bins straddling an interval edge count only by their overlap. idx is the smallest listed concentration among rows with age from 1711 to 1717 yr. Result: 44.8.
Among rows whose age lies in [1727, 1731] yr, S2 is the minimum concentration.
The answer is 40.47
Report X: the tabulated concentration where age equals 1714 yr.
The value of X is 45.49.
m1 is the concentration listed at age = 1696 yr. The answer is 56.16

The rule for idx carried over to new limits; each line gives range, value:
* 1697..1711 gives 46.02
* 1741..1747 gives 38.63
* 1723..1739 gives 38.66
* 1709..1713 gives 47.22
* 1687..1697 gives 52.82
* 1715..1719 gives 41.63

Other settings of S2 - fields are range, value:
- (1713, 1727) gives 39.85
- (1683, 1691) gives 56.74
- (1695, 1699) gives 52.49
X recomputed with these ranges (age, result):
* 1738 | 41.35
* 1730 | 40.47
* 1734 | 40.36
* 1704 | 46.55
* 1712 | 47.22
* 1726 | 44.39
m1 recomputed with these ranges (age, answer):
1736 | 42.81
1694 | 54.56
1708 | 46.14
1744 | 44.56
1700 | 51.86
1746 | 38.63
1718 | 41.63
